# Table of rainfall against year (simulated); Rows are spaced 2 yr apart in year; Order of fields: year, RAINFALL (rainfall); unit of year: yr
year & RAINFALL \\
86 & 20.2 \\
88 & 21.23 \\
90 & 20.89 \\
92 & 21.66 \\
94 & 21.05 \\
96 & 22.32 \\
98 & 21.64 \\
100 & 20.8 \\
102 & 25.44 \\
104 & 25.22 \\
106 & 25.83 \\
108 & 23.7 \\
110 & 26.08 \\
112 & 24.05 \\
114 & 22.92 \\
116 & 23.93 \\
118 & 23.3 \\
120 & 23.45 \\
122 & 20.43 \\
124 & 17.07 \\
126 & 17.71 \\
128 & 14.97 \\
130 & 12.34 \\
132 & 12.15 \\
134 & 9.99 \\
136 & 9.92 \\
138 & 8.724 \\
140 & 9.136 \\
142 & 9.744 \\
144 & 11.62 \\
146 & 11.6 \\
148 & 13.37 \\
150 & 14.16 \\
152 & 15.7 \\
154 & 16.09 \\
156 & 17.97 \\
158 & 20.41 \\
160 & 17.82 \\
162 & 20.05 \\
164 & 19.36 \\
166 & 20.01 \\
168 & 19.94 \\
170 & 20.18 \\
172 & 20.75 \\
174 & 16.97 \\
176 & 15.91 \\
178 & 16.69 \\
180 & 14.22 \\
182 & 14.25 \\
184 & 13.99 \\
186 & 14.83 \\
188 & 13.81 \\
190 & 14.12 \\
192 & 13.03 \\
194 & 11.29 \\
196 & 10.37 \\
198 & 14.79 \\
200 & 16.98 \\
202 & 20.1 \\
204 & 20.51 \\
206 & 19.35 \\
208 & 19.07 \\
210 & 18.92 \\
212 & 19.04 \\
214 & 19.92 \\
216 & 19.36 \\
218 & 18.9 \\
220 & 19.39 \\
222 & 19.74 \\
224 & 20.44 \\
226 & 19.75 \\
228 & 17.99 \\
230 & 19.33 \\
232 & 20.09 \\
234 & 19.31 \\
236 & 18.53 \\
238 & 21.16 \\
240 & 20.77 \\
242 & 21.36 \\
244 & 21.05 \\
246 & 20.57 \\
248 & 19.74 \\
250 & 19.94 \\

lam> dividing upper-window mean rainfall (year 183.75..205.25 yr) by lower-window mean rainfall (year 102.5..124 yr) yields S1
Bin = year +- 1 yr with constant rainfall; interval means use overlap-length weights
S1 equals 0.63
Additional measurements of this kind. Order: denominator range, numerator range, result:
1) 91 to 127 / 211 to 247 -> 0.88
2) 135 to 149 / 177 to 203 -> 1.37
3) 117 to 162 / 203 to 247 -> 1.32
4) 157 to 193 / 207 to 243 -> 1.15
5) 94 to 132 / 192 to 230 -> 0.84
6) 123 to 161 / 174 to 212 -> 1.15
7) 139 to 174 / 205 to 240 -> 1.19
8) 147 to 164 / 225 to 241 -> 1.15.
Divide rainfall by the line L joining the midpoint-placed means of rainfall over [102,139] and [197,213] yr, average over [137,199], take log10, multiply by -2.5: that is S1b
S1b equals 0.23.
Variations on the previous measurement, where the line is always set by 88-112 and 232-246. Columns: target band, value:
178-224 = 0.25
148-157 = 0.37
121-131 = 0.34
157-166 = 0.13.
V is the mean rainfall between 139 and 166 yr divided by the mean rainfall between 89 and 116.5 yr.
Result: 0.7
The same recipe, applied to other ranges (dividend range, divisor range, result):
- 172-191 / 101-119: 0.62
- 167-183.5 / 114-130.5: 0.88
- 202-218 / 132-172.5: 1.28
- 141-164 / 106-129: 0.71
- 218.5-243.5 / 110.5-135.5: 1.07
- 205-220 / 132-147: 1.88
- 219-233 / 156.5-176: 1.01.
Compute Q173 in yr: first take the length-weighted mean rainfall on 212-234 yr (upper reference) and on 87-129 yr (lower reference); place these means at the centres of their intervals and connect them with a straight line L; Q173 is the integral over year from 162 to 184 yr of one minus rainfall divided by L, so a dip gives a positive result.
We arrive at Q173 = 3.1 yr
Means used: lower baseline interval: 22.1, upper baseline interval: 19.5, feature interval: 17.8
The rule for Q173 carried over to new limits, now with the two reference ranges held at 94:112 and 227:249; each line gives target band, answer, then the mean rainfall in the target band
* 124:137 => 5.6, 13.2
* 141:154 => 5.5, 13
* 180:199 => 7.0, 13.4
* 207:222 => 1.0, 19.3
